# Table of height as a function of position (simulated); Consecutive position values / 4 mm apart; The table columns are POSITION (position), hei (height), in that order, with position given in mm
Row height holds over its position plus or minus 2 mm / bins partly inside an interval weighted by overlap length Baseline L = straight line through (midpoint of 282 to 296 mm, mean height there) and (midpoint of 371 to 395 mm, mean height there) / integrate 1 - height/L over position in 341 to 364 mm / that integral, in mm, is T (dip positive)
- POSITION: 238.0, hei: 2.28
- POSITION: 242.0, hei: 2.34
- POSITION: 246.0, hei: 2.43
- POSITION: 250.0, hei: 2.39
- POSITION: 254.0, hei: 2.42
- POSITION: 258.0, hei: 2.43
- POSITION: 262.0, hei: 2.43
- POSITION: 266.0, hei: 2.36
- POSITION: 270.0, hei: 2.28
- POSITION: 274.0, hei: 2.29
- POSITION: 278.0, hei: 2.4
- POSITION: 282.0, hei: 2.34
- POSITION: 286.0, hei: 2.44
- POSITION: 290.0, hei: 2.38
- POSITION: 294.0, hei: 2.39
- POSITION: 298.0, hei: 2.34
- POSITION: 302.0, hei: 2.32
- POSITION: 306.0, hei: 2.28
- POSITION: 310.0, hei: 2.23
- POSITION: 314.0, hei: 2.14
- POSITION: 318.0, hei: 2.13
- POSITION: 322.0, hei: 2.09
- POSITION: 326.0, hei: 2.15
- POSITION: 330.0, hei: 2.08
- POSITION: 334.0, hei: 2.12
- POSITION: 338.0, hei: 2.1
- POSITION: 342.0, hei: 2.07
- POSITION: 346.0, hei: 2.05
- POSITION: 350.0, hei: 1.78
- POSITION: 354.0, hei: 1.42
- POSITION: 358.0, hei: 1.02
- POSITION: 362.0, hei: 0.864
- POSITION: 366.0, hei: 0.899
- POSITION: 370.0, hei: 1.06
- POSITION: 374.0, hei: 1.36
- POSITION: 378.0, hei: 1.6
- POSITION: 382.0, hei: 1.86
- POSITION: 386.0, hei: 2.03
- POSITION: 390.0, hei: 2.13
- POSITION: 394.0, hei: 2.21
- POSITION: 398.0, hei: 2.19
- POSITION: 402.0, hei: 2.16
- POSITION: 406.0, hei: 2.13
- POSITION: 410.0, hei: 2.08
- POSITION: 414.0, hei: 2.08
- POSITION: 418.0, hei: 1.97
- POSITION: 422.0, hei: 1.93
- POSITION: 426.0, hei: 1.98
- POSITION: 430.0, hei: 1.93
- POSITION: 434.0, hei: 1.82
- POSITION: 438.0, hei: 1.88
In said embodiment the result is 5.8 mm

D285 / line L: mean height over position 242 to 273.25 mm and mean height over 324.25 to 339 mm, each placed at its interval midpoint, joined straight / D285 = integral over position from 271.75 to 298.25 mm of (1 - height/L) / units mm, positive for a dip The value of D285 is -1.0 mm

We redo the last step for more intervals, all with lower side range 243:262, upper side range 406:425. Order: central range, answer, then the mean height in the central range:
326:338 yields 0.6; 2.11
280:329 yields 0.6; 2.27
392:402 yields -0.6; 2.19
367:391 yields 5.5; 1.62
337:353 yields 1.7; 1.96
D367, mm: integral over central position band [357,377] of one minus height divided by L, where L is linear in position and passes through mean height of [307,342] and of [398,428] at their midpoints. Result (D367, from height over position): 9.8 mm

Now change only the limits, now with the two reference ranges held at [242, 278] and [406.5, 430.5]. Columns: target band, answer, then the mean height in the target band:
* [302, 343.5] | 1.5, 2.15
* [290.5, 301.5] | -0.3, 2.36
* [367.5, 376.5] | 3.8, 1.21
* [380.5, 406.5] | -0.5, 2.1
